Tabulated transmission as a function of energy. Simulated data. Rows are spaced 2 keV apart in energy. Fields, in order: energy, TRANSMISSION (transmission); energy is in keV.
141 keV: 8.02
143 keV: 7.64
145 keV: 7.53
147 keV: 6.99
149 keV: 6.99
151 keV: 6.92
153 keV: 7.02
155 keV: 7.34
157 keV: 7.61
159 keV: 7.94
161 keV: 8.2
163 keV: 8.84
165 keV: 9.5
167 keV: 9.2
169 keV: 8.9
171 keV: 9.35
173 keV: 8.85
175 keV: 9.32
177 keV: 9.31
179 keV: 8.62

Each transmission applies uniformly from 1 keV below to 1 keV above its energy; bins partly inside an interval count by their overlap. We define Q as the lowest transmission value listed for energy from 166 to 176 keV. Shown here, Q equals 8.85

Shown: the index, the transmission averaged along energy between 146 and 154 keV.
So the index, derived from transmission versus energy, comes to 6.98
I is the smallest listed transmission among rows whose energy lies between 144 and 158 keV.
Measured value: 6.92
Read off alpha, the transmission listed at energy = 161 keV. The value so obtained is 8.2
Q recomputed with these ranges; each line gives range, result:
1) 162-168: 8.84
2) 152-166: 7.02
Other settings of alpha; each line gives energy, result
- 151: 6.92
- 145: 7.53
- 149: 6.99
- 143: 7.64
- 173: 8.85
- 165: 9.5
